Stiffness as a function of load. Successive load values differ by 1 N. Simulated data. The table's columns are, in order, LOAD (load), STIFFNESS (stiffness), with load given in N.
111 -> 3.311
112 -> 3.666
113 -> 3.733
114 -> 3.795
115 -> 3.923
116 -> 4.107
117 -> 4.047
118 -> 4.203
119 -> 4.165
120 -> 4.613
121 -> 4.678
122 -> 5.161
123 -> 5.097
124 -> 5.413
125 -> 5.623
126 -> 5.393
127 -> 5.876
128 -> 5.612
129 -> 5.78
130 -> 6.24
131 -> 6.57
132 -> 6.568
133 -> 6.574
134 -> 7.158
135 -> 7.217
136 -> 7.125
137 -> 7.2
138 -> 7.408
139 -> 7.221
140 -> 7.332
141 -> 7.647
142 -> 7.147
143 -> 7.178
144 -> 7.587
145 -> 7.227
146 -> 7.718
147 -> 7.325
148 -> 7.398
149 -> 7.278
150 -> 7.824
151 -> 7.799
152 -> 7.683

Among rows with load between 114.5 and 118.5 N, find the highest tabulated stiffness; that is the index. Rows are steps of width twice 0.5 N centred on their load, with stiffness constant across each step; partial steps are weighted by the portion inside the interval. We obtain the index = 4.203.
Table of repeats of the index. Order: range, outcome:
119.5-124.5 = 5.413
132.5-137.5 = 7.217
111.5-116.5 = 4.107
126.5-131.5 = 6.57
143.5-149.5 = 7.718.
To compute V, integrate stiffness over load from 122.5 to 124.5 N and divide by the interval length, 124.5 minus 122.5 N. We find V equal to 5.26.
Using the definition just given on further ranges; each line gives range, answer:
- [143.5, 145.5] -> 7.41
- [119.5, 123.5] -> 4.89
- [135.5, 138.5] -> 7.24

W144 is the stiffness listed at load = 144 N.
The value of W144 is 7.587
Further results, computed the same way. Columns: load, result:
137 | 7.2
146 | 7.718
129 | 5.78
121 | 4.678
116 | 4.107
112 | 3.666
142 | 7.147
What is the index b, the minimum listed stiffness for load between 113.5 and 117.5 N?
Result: 3.795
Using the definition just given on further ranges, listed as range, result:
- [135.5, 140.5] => 7.125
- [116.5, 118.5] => 4.047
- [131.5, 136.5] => 6.568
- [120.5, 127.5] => 4.678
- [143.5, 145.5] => 7.227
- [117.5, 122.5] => 4.165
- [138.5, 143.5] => 7.147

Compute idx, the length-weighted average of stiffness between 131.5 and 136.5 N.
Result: 6.93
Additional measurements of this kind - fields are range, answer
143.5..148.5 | 7.45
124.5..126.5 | 5.51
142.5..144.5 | 7.38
